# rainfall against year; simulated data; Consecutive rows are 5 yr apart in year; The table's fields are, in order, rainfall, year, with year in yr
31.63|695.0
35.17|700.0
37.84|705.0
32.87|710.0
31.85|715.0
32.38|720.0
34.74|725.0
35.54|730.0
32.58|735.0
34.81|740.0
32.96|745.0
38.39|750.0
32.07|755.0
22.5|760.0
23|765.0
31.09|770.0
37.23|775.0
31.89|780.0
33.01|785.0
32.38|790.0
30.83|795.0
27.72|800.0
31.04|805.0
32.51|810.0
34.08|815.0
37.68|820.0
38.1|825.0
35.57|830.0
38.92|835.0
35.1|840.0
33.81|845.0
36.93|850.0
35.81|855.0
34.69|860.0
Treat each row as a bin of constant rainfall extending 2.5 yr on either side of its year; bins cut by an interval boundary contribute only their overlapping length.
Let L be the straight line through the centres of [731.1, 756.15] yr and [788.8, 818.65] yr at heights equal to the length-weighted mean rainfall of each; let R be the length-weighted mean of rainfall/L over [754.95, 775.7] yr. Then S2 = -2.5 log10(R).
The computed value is 0.18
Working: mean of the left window 34.4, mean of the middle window 28.1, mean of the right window 31.6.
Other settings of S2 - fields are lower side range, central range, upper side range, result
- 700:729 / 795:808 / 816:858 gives 0.20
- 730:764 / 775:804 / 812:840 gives 0.09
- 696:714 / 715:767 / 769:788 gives 0.07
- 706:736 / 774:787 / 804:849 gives 0.03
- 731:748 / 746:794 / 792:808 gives 0.02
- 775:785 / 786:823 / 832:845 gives 0.07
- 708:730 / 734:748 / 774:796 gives -0.02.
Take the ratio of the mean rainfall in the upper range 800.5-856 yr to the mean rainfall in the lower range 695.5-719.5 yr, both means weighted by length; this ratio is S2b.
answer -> 1.03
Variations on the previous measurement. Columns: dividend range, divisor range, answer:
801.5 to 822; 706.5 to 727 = 1.01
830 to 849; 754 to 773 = 1.33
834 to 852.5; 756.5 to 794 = 1.19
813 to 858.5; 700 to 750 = 1.06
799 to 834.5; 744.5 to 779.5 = 1.11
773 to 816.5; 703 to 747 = 0.95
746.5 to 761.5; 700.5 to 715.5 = 0.91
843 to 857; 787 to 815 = 1.14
